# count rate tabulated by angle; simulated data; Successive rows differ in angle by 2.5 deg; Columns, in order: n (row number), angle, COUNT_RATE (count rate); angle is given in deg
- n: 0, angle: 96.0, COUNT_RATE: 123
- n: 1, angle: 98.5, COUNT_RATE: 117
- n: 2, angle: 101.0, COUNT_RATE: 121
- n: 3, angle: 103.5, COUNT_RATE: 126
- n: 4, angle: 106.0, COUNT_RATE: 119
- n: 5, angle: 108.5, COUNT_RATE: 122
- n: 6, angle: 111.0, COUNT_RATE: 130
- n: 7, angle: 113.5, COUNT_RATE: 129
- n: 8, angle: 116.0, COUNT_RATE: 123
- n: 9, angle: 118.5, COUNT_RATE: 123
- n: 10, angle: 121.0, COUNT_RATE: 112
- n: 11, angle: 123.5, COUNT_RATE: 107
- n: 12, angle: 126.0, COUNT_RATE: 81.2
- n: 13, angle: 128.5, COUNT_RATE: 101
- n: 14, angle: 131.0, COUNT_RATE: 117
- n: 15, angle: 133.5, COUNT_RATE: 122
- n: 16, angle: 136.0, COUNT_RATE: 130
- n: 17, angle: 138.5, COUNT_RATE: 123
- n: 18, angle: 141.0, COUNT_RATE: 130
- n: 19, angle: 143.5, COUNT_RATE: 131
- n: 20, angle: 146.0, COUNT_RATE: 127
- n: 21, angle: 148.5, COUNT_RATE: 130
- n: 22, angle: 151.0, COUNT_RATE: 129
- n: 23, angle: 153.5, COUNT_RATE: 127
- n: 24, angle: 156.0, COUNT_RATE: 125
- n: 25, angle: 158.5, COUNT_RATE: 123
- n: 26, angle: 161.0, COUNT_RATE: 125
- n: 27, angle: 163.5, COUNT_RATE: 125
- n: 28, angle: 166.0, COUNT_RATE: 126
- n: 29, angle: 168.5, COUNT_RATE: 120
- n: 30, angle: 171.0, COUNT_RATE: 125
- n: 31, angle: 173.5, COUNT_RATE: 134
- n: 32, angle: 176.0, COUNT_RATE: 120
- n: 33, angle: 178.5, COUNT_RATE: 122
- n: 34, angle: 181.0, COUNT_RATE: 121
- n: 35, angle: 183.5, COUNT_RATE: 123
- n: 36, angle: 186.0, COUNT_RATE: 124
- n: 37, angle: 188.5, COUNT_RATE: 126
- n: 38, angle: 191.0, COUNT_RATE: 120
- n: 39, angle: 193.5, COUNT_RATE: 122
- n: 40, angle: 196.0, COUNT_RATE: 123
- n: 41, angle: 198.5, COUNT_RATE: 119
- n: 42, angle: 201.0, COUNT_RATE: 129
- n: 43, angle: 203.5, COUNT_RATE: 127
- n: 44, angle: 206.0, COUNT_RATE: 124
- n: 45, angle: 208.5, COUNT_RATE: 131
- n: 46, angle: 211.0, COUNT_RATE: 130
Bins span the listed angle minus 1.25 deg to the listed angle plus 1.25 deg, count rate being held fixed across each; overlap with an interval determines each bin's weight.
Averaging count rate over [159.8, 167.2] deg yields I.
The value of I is 125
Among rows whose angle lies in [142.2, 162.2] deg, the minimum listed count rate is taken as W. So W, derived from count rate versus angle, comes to 123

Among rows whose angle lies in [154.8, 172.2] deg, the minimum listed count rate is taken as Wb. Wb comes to 120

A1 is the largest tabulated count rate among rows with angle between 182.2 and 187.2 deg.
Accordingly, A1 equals 124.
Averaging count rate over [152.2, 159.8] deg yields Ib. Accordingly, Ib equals 125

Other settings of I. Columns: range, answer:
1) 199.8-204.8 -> 128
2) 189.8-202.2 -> 123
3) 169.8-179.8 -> 125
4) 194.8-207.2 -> 124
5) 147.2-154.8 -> 129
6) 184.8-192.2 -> 123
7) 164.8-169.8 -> 123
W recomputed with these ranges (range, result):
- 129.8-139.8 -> 117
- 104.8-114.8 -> 119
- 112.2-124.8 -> 107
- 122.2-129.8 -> 81.2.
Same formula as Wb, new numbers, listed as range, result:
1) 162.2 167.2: 125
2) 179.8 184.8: 121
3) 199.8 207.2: 124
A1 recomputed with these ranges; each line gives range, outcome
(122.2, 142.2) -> 130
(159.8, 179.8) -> 134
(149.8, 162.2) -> 129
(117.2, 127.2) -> 123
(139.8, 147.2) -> 131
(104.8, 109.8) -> 122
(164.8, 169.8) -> 126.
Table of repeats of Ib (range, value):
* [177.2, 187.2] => 122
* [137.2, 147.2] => 128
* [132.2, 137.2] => 126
